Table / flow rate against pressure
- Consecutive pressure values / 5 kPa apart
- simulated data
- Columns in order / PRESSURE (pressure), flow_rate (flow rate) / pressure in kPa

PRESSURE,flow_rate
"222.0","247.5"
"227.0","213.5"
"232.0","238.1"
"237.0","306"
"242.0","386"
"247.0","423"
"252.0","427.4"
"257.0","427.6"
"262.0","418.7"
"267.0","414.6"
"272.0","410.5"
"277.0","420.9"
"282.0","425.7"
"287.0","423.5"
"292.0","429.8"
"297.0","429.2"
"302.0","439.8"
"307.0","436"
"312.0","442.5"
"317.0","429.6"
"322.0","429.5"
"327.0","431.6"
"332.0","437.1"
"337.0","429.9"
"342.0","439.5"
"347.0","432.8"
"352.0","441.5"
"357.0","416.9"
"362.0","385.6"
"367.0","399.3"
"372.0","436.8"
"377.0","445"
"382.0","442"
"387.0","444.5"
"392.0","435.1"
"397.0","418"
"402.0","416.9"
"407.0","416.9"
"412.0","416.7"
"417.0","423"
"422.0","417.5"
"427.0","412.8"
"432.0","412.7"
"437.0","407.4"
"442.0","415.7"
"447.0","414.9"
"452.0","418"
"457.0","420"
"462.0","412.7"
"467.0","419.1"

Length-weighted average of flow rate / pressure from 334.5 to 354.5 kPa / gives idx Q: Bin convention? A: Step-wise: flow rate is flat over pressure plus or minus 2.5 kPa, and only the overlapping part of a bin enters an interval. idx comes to 436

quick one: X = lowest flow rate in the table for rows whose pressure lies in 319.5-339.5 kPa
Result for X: 429.5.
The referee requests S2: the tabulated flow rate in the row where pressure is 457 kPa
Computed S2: 420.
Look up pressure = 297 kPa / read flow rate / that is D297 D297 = 429.2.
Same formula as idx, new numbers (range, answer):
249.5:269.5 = 422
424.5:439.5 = 411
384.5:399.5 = 433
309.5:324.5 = 434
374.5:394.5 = 442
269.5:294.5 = 422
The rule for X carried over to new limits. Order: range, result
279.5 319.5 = 423.5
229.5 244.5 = 238.1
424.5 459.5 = 407.4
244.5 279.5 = 410.5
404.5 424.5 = 416.7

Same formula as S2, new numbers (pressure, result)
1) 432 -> 412.7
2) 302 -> 439.8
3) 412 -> 416.7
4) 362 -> 385.6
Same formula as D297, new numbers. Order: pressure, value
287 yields 423.5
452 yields 418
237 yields 306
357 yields 416.9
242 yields 386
